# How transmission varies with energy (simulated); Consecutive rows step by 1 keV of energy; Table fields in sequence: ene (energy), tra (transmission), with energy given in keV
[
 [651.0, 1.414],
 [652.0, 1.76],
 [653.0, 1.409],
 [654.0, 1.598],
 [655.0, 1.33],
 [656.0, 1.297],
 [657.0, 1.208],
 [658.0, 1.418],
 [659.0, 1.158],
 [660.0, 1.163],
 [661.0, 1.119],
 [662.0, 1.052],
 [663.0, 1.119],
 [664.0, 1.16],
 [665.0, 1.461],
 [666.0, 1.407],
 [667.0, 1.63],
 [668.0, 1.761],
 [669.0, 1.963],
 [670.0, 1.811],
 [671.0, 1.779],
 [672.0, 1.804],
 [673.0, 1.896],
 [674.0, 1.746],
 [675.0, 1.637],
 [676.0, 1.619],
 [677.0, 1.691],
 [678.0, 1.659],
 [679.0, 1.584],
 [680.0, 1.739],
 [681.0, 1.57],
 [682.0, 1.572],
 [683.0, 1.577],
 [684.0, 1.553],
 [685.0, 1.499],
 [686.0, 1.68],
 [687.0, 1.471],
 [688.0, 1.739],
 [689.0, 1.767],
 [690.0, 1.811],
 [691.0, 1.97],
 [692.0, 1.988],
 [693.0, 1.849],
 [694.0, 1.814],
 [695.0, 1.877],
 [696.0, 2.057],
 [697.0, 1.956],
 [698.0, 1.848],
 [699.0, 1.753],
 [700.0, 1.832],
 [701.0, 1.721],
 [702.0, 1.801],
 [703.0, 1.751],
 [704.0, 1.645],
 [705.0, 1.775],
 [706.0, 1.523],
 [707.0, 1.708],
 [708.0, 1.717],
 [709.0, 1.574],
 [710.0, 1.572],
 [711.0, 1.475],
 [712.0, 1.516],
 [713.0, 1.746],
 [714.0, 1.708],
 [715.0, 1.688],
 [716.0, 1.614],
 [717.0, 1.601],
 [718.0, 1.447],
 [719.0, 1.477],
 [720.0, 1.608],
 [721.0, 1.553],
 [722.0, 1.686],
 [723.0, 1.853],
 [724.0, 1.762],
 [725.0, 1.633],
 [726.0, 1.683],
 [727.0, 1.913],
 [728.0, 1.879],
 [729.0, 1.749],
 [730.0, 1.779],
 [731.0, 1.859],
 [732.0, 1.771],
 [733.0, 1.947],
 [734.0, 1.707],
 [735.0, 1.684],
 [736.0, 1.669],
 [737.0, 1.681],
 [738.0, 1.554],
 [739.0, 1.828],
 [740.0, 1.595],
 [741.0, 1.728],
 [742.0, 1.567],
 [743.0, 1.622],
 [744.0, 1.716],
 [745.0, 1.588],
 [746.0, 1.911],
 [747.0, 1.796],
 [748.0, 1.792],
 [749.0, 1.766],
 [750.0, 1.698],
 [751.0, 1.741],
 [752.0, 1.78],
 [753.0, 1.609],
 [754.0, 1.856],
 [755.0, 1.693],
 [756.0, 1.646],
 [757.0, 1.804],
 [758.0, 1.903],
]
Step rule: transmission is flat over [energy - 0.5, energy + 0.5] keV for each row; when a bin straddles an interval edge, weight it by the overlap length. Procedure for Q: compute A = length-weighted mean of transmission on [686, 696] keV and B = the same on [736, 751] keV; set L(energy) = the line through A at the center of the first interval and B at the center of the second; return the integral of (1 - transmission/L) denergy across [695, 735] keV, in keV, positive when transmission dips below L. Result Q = 1.1 keV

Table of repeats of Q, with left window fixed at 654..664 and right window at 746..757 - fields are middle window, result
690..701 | -3.5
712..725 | -0.7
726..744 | -0.9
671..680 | -2.7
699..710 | -1.6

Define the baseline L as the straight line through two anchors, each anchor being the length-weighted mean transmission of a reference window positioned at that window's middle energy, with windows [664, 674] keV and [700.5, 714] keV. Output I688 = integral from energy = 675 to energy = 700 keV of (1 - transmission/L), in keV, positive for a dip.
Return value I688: -0.9 keV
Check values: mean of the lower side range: 1.7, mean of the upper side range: 1.66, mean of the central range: 1.74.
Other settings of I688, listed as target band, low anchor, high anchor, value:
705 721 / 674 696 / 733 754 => 1.00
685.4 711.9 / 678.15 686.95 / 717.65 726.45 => -2.33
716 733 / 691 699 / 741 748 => 0.75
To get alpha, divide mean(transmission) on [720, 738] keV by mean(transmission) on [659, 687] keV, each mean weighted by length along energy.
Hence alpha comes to 1.12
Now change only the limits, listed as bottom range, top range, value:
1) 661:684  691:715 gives 1.10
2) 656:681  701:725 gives 1.08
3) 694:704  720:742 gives 0.95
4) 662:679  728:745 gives 1.06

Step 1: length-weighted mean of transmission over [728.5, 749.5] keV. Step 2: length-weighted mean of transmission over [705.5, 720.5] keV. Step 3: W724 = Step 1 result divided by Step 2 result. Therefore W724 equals 1.08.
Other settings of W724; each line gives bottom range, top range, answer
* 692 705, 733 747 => 0.93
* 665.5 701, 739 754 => 0.99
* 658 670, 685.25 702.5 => 1.31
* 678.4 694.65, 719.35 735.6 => 1.03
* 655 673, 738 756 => 1.19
